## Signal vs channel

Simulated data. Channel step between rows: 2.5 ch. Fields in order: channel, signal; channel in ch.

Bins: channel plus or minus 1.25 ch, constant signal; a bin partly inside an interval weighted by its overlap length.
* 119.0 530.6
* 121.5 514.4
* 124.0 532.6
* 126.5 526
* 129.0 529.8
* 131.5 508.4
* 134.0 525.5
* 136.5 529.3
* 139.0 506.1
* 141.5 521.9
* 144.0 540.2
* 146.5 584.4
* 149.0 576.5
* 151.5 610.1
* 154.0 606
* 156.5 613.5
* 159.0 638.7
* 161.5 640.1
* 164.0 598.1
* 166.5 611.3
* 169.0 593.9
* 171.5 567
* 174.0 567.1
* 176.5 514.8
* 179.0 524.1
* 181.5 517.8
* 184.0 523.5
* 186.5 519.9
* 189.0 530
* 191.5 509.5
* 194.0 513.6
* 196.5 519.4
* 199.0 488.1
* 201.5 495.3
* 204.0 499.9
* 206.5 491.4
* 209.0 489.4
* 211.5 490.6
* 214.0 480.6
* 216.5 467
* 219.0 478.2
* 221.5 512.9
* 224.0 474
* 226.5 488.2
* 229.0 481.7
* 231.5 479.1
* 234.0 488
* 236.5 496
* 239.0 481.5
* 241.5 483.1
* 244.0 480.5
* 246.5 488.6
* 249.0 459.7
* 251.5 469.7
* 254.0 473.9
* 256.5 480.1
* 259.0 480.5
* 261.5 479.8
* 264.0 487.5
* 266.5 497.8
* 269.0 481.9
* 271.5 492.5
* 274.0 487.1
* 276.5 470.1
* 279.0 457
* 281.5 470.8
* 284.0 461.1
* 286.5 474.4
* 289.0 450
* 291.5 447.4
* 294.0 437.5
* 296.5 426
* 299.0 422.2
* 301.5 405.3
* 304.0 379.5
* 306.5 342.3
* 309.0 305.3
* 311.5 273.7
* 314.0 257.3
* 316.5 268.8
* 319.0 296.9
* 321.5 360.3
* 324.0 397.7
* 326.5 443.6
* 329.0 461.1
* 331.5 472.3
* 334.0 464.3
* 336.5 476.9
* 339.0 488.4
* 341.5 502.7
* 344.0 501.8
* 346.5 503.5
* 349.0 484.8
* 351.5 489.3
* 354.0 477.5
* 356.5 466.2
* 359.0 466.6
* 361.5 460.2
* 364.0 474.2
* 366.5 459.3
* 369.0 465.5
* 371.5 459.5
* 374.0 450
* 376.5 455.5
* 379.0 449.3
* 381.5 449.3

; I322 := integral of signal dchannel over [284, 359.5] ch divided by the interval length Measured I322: 422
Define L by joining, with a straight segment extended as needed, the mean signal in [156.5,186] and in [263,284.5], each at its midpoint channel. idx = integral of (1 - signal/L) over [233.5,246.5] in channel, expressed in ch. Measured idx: 0.6 ch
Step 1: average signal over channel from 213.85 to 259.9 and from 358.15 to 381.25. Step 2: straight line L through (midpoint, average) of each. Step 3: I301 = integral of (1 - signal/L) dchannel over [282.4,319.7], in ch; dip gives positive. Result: 7.3 ch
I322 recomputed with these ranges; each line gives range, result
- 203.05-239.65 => 487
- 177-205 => 513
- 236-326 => 431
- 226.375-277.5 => 482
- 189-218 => 496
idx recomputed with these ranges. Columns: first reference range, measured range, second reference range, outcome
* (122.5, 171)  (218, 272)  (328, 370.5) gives 4.17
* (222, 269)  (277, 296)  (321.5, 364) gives 0.82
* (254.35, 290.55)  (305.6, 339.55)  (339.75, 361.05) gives 7.40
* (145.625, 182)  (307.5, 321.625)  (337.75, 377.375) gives 5.95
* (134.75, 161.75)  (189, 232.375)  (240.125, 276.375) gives 2.42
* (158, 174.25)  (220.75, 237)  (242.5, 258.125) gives 0.66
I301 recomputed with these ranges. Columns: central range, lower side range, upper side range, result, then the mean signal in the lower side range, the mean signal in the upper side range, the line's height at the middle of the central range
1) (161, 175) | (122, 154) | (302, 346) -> -2.03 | 543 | 396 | 519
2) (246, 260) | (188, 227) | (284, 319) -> -1.18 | 495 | 376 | 438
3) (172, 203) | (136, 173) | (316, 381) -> 2.30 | 583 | 452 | 561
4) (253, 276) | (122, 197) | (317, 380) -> 0.66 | 553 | 455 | 499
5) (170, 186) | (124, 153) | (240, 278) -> -0.43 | 542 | 481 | 522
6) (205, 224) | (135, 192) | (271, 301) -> 1.17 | 563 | 456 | 519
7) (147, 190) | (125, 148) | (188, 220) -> -4.97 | 531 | 496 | 514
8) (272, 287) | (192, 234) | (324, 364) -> 0.36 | 491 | 475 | 483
